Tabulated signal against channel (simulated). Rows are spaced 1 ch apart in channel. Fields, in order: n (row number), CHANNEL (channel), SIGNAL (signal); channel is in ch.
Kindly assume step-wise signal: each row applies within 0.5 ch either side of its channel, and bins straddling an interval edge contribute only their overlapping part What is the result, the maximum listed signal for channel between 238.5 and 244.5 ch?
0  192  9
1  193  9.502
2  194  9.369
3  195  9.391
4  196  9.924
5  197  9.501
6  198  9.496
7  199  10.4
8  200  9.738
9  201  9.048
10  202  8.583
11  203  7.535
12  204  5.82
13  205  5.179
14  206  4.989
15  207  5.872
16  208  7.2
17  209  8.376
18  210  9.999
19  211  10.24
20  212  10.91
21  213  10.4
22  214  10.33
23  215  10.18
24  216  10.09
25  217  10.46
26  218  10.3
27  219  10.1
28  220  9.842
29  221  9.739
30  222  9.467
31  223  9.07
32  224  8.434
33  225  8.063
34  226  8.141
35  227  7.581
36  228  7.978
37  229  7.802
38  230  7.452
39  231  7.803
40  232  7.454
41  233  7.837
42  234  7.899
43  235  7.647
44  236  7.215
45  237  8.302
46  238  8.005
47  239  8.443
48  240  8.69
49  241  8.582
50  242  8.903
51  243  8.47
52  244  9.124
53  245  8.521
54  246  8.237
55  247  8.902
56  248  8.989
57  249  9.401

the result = 9.124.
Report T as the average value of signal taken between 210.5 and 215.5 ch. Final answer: 10.4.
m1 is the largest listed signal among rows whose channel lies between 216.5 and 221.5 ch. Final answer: 10.46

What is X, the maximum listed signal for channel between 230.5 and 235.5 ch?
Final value 7.899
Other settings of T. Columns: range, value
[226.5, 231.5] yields 7.72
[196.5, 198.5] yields 9.5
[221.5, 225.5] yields 8.76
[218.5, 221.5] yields 9.89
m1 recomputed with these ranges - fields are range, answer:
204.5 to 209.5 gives 8.376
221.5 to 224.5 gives 9.467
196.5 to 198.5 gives 9.501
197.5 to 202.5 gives 10.4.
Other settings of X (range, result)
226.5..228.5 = 7.978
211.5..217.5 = 10.91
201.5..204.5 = 8.583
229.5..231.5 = 7.803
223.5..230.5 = 8.434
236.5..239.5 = 8.443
